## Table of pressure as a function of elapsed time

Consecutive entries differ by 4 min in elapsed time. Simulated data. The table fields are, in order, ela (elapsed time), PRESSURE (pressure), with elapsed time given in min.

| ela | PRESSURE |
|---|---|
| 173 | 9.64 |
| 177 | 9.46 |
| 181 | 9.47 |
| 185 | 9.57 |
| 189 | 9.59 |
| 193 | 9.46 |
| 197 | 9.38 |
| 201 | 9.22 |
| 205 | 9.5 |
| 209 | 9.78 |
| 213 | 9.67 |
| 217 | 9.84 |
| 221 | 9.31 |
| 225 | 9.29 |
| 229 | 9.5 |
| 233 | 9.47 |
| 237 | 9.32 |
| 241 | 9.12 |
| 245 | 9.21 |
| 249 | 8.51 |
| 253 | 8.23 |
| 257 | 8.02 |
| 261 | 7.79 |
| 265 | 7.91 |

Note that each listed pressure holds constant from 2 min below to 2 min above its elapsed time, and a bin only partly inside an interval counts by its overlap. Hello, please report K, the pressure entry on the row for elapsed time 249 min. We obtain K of 8.51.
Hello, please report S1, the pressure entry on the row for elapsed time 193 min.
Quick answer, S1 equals 9.46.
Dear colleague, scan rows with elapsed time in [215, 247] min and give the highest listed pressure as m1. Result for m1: 9.84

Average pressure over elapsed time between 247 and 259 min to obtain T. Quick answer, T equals 8.25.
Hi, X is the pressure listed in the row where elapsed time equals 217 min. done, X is 9.84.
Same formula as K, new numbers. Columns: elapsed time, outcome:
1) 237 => 9.32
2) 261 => 7.79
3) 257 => 8.02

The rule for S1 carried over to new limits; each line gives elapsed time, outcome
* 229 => 9.5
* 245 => 9.21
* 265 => 7.91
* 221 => 9.31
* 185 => 9.57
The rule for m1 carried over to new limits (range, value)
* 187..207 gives 9.59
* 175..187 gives 9.57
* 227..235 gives 9.5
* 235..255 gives 9.32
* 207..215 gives 9.78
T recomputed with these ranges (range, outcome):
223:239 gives 9.39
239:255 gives 8.77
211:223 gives 9.61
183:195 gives 9.54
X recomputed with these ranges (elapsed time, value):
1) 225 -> 9.29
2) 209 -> 9.78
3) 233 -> 9.47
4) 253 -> 8.23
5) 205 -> 9.5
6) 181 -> 9.47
